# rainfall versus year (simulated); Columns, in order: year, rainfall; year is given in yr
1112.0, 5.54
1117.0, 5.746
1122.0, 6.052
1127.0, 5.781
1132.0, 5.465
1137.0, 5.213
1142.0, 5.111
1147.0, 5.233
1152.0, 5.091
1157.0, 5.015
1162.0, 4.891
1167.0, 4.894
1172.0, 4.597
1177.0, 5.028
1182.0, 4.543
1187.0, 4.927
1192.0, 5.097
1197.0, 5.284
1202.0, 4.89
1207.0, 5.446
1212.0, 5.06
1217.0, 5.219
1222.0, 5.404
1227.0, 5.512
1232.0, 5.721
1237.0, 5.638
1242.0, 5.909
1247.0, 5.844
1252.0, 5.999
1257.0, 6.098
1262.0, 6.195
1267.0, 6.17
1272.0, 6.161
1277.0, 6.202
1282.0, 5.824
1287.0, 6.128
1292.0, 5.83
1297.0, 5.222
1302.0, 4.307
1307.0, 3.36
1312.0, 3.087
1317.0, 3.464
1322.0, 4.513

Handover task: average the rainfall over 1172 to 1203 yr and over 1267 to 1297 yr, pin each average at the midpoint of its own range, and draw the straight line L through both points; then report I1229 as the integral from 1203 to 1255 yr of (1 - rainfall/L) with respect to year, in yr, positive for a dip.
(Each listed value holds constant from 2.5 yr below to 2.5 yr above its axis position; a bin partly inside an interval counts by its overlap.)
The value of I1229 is -1.6 yr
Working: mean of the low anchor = 4.94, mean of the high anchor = 5.97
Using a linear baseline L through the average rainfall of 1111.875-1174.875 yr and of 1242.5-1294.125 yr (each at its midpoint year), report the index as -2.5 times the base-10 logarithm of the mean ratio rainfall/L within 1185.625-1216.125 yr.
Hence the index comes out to 0.10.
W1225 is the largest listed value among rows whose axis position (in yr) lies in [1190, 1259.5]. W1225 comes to 6.098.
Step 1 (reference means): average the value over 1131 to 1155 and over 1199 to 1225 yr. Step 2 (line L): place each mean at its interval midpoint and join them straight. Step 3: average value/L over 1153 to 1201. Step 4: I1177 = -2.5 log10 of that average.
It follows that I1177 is 0.06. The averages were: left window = 5.2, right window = 5.21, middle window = 4.92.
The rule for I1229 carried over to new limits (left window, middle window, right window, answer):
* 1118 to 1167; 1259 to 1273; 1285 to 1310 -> -3.3 yr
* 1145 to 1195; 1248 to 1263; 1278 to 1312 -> -3.2 yr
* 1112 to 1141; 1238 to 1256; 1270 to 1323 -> -2.8 yr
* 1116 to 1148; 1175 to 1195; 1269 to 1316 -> 1.7 yr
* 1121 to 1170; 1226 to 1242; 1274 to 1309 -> -1.2 yr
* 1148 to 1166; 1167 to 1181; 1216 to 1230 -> 0.9 yr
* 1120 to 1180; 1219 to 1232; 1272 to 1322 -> -1.2 yr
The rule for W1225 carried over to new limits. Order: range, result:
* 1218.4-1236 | 5.721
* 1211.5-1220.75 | 5.219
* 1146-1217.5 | 5.446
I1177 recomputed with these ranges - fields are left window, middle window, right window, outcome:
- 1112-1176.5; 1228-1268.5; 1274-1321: -0.19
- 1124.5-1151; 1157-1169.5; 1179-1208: 0.06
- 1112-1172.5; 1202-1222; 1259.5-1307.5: 0.05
